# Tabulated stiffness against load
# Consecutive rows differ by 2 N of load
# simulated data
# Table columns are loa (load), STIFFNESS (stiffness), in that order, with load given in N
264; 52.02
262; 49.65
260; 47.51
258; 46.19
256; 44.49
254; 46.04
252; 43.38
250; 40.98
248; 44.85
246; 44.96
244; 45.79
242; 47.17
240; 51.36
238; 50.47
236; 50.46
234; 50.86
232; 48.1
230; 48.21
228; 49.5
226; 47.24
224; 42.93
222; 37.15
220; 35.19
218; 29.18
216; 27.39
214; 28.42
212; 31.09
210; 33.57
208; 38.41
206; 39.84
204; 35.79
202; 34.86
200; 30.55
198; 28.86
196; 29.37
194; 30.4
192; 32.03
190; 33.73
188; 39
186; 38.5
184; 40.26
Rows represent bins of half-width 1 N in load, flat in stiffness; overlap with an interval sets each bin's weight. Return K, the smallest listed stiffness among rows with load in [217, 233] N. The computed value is 29.18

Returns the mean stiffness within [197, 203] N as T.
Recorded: 31.4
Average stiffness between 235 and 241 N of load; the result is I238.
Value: 50.8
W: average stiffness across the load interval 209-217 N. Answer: 30.1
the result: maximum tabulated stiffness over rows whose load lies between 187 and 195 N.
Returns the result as 39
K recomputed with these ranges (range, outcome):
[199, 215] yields 28.42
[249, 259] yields 40.98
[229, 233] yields 48.1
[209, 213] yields 31.09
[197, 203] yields 28.86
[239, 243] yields 47.17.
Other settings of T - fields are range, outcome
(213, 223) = 31.5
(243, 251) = 44.1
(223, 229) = 46.6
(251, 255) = 44.7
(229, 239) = 49.6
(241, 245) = 46.5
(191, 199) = 30.2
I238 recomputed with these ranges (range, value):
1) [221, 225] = 40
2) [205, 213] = 35.7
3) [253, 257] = 45.3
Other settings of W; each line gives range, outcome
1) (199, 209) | 35.9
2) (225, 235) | 48.8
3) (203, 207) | 37.8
